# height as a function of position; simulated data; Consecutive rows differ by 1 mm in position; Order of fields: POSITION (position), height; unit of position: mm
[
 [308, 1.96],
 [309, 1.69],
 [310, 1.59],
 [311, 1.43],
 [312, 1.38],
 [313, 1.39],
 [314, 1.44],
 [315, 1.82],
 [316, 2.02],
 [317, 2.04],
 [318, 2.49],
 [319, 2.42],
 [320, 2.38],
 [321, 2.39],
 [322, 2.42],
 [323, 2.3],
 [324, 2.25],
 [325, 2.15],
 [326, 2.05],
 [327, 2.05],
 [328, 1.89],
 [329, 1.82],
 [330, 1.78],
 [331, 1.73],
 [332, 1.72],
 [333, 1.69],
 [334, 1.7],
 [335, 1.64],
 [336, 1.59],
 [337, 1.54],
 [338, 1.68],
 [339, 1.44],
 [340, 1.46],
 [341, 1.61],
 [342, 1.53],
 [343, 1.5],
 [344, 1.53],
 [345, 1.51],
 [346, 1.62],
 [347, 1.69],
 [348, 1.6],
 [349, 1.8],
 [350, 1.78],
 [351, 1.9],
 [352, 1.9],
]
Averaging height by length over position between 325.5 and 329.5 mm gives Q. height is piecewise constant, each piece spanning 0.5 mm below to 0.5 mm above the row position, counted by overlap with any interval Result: 1.95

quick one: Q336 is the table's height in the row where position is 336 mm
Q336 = 1.59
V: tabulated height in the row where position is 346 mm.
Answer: 1.62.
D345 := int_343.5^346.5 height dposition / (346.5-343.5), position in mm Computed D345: 1.55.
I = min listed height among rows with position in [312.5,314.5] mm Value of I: 1.39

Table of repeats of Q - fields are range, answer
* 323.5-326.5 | 2.15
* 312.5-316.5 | 1.67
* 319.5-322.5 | 2.4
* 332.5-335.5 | 1.68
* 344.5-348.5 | 1.6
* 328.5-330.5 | 1.8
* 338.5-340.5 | 1.45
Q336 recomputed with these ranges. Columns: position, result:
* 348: 1.6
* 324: 2.25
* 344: 1.53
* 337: 1.54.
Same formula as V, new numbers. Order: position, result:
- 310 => 1.59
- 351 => 1.9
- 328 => 1.89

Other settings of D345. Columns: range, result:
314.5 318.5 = 2.09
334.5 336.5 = 1.61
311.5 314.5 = 1.4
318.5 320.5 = 2.4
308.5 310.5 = 1.64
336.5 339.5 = 1.55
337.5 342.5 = 1.54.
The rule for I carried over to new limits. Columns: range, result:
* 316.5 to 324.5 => 2.04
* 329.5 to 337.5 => 1.54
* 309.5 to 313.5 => 1.38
